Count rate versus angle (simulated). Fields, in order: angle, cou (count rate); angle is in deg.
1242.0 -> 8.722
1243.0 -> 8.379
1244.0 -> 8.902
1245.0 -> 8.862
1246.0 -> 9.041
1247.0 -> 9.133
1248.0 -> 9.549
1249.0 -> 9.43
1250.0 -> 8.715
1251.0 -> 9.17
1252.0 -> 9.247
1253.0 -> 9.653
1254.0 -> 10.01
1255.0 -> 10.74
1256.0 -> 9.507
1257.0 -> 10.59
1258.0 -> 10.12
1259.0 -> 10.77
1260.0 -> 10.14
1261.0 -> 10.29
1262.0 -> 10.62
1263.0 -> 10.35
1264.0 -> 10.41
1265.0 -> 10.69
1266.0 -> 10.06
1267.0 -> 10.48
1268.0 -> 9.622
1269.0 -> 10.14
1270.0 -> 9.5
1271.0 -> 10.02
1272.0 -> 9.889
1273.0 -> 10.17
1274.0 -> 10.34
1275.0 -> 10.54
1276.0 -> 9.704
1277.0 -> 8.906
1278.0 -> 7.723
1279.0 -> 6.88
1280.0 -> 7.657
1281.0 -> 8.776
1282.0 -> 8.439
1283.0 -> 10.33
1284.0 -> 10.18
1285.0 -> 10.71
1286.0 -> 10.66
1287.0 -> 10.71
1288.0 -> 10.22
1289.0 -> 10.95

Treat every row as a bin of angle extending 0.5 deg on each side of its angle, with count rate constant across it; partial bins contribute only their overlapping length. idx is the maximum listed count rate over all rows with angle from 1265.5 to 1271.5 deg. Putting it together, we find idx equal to 10.48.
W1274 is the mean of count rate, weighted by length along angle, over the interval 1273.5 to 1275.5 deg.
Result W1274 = 10.4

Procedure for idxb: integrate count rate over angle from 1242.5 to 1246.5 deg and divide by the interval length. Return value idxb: 8.8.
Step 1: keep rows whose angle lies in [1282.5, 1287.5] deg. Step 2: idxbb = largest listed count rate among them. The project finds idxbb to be 10.71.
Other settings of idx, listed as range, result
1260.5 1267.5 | 10.69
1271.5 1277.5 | 10.54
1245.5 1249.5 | 9.549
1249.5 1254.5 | 10.01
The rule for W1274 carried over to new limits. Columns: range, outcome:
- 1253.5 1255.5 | 10.4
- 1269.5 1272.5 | 9.8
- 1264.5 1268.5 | 10.2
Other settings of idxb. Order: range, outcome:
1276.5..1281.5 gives 7.99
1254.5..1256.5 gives 10.1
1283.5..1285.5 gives 10.4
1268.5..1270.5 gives 9.82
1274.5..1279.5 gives 8.75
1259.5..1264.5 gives 10.4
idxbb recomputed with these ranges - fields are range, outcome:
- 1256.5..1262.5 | 10.77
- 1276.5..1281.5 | 8.906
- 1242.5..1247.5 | 9.133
